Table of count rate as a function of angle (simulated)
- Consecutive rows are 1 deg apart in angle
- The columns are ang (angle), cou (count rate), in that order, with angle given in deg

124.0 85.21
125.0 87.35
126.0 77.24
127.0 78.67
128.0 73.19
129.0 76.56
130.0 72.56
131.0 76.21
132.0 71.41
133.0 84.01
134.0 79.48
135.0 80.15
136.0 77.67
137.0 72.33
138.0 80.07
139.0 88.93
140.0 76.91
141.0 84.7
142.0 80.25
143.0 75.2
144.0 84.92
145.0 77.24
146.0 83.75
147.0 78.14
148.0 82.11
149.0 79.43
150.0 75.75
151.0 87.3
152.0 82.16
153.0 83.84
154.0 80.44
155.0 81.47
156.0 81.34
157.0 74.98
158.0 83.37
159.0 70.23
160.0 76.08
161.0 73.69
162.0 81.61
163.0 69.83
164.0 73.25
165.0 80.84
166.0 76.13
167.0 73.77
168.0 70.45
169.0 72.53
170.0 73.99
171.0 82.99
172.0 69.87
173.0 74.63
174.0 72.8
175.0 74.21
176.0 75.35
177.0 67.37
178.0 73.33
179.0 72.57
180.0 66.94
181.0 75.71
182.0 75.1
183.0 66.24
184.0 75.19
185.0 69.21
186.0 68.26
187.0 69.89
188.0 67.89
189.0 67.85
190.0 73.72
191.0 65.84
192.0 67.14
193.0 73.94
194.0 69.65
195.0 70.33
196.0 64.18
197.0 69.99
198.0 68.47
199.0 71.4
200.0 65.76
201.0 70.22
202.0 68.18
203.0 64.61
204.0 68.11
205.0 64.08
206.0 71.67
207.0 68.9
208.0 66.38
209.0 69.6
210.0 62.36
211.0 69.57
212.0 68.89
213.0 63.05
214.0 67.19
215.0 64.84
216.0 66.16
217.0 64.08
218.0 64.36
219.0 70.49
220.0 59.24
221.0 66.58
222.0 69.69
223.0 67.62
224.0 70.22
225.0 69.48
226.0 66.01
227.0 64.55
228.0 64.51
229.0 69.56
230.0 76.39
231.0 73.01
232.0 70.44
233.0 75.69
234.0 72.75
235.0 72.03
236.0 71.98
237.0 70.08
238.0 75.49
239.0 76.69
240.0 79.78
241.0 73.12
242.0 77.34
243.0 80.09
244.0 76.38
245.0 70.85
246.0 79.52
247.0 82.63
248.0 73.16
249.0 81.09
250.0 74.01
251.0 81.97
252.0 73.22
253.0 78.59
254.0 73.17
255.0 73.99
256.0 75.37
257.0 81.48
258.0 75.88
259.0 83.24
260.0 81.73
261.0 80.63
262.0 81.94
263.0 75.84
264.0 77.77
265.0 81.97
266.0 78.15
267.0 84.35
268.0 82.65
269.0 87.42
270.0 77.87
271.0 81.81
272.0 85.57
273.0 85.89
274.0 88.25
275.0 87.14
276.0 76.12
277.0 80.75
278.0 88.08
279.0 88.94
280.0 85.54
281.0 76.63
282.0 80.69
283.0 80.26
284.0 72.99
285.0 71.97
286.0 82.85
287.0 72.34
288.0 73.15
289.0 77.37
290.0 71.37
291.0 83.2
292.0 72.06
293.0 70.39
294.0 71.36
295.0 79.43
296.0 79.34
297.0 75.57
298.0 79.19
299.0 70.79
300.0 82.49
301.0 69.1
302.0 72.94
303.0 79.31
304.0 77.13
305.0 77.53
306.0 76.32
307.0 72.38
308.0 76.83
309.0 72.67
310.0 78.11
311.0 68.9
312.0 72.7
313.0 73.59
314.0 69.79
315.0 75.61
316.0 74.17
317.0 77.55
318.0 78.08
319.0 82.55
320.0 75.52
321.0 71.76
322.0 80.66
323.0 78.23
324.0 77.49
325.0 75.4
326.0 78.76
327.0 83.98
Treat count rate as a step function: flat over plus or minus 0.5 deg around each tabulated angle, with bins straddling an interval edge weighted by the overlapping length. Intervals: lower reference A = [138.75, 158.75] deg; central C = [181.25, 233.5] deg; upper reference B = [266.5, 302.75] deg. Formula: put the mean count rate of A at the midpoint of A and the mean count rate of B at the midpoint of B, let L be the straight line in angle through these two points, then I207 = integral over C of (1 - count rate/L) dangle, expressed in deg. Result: 7.62 deg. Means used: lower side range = 80.9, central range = 68.4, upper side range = 79.1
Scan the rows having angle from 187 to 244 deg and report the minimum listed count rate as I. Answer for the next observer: 59.24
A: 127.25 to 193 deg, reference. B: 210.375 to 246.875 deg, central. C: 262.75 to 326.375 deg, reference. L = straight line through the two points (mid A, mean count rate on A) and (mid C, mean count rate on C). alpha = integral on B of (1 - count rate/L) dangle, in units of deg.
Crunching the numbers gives 2.98 deg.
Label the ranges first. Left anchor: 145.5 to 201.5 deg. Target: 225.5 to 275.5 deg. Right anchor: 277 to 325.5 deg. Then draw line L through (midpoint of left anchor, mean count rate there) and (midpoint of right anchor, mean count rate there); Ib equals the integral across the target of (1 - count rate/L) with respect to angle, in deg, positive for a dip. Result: -1.2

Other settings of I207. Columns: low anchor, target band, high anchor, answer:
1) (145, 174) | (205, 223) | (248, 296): 2.7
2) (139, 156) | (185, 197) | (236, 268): 1.6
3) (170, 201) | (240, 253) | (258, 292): 0.1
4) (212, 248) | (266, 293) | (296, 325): -2.4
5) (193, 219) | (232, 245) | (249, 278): 0.0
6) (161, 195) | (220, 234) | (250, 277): 1.4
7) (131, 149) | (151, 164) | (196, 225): -0.3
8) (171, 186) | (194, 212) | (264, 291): 1.6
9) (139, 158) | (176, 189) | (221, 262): 1.3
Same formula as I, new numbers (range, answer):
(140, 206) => 64.08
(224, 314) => 64.51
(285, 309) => 69.1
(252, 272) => 73.17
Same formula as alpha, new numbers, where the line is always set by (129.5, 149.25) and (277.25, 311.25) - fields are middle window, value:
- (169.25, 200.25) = 3.0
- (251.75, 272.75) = -0.7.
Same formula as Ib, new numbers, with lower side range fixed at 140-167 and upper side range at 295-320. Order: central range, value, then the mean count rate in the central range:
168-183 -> 1.0 deg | 73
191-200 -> 1.0 deg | 69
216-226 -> 1.4 deg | 66.8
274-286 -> -0.8 deg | 81.2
